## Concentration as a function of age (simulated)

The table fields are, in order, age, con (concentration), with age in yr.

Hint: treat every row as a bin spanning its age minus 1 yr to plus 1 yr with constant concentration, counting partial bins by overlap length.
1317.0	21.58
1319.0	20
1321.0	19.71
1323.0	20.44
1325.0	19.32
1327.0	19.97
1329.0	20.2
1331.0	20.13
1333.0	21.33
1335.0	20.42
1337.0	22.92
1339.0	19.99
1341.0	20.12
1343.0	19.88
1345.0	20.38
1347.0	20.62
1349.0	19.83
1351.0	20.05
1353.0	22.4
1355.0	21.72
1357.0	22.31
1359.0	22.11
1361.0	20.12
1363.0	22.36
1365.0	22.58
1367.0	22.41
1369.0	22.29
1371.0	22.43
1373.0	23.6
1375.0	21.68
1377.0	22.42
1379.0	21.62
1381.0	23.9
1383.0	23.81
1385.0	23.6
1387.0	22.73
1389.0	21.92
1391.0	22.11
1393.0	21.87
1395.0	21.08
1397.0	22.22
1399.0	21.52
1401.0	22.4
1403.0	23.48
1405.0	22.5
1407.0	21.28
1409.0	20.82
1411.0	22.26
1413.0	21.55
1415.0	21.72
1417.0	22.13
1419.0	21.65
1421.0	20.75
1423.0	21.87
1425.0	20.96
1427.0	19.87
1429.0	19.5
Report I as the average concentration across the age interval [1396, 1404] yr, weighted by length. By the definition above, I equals 22.4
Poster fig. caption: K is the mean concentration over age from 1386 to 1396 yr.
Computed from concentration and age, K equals 21.9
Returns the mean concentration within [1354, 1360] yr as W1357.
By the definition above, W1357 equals 22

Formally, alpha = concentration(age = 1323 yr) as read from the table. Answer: 20.44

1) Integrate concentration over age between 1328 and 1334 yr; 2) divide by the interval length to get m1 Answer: 20.6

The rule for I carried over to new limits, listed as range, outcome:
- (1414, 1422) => 21.6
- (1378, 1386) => 23.2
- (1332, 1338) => 21.6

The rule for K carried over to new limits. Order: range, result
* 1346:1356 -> 20.9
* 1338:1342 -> 20.1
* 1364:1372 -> 22.4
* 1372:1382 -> 22.6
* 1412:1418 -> 21.8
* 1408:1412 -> 21.5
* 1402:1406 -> 23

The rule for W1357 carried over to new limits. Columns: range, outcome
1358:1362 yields 21.1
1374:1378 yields 22.1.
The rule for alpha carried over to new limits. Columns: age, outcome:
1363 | 22.36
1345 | 20.38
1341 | 20.12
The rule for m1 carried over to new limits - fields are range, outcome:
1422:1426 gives 21.4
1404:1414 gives 21.7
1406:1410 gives 21.1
